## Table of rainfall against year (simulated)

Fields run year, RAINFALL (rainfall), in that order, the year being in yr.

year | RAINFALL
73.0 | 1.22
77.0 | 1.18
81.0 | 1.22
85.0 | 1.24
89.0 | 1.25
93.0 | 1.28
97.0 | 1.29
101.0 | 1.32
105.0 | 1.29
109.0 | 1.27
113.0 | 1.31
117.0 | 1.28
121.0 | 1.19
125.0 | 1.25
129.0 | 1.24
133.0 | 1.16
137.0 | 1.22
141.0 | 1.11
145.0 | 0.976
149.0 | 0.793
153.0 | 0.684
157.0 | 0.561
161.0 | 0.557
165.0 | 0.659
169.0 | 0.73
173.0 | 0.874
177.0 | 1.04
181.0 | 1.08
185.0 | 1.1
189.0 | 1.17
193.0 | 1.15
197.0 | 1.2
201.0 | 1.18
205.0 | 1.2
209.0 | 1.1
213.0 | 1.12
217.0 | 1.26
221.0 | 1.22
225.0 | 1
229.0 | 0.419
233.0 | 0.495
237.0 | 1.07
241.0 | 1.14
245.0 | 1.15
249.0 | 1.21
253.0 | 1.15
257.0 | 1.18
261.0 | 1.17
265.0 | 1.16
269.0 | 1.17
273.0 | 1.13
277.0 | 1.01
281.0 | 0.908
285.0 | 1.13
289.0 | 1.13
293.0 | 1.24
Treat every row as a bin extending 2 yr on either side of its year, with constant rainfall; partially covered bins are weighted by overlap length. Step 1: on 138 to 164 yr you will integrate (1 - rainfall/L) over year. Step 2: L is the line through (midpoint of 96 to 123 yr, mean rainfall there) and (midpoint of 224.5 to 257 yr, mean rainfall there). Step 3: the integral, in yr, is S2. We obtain 8.6 yr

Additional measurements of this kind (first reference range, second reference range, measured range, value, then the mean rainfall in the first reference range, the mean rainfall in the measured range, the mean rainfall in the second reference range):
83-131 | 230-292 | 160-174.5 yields 5.9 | 1.27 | 0.709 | 1.07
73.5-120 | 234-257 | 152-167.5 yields 7.6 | 1.26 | 0.615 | 1.12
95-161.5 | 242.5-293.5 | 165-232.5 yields 5.3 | 1.1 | 1.03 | 1.13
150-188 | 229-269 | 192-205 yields -4.0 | 0.819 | 1.18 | 1.05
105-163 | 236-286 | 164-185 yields 3.3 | 1.05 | 0.908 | 1.12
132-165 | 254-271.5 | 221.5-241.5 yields 4.7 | 0.861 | 0.831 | 1.17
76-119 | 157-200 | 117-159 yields 3.1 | 1.27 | 1.03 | 0.943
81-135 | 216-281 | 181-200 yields -0.2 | 1.26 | 1.15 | 1.05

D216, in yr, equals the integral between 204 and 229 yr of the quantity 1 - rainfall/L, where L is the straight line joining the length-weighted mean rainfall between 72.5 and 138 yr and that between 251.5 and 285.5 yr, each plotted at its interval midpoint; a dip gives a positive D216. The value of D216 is 1.4 yr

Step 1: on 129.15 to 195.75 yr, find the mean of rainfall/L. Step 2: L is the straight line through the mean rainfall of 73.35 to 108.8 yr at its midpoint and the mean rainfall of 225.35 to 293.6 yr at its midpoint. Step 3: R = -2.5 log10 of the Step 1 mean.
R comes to 0.234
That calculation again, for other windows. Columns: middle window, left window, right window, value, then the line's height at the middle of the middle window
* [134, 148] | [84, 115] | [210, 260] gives 0.12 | 1.21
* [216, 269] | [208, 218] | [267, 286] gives 0.06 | 1.11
